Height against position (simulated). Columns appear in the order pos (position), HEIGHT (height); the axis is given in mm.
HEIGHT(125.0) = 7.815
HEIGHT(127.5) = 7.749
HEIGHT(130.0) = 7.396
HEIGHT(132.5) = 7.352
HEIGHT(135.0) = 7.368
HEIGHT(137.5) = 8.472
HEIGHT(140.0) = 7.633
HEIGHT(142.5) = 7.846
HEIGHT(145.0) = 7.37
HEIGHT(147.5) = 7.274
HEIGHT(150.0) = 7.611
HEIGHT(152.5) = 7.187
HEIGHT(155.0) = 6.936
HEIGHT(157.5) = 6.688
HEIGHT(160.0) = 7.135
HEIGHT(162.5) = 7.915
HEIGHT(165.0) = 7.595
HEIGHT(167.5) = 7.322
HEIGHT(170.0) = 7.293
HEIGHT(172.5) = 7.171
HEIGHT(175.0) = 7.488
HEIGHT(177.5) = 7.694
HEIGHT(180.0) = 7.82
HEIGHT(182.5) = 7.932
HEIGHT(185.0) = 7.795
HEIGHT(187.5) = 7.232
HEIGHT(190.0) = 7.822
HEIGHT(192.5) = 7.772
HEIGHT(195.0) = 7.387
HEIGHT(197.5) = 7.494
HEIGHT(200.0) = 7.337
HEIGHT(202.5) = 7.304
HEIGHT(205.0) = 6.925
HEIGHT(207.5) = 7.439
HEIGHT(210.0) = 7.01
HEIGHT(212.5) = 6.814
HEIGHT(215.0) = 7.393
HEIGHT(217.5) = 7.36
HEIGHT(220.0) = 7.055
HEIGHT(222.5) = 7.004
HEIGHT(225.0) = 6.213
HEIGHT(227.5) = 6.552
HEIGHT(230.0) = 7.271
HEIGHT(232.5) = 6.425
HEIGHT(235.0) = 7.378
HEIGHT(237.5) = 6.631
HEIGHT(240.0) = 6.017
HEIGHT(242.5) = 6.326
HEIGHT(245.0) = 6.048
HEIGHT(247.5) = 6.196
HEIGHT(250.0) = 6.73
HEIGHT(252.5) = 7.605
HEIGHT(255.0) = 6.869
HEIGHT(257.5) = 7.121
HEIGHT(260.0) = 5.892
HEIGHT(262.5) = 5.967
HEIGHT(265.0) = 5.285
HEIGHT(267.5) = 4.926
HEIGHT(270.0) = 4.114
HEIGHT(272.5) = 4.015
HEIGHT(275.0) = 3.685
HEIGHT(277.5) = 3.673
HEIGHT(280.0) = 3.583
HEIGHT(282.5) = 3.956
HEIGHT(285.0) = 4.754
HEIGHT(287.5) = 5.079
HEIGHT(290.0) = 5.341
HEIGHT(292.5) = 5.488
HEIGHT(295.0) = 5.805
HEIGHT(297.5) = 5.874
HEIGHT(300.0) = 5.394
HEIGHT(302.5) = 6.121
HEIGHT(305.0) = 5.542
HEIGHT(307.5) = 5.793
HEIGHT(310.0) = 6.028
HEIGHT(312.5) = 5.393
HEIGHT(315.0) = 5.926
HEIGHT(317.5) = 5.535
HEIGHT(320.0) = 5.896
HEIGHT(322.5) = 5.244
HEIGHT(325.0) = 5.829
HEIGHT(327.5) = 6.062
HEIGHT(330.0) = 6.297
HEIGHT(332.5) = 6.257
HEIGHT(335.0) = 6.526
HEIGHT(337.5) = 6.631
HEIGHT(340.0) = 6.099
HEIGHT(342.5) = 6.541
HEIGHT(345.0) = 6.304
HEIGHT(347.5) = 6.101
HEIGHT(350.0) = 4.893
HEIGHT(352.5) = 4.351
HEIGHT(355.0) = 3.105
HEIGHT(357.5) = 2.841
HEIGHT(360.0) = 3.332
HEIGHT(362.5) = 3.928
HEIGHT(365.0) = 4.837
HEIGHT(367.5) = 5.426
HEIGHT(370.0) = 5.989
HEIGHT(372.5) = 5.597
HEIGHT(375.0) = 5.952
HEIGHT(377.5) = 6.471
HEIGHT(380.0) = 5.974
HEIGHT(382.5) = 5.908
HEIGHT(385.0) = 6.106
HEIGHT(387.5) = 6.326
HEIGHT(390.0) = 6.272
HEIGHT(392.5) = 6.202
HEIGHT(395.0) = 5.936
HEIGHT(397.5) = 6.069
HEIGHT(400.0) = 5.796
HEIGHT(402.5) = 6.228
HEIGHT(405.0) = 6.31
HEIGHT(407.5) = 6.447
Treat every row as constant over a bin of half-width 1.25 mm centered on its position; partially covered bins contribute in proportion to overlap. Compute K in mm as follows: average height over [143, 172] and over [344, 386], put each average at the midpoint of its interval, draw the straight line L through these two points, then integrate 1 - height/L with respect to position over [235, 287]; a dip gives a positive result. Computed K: 6.1 mm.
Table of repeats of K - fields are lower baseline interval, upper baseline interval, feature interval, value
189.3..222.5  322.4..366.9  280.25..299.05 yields 3.0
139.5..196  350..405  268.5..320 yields 9.2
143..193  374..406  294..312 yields 2.3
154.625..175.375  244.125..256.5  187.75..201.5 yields -0.9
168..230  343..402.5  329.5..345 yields -1.6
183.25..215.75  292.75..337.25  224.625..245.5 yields 1.0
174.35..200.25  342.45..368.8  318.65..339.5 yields -4.1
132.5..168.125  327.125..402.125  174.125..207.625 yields -2.0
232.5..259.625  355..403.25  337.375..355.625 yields 0.8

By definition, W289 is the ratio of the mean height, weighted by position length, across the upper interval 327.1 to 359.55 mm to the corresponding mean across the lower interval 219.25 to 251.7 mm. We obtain 0.83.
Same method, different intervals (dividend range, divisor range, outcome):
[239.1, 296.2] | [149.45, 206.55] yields 0.73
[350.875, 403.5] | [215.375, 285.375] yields 0.91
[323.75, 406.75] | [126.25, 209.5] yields 0.76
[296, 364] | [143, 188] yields 0.74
